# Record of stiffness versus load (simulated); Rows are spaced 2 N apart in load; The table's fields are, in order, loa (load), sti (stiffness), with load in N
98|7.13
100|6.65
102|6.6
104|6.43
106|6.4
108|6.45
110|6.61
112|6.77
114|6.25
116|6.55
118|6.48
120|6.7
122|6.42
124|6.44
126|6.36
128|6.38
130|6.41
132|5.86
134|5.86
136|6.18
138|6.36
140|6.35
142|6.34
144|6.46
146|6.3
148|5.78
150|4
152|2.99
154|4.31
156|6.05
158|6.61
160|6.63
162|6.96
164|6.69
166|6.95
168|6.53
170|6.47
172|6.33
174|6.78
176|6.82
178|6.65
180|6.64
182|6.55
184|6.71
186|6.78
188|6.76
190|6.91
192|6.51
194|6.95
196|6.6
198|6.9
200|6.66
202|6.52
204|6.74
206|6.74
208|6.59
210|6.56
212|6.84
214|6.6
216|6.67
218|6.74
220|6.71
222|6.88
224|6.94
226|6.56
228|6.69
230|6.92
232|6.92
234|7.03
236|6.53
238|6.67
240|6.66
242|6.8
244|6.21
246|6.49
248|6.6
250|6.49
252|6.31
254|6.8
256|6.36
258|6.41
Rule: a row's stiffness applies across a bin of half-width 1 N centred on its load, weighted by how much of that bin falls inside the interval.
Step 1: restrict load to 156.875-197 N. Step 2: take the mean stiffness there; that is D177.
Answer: 6.69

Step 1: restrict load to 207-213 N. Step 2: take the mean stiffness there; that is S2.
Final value 6.66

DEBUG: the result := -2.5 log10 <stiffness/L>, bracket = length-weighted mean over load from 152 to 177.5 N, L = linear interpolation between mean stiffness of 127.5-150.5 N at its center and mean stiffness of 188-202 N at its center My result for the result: 0.01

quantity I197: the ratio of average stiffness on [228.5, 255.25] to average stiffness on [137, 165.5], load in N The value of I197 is 1.1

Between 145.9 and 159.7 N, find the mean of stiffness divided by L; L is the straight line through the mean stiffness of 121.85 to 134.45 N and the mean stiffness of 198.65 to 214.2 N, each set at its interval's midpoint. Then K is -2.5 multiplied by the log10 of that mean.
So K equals 0.23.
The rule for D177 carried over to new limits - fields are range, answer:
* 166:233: 6.71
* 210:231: 6.75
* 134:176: 6.07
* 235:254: 6.54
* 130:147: 6.23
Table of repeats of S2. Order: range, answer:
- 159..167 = 6.81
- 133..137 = 6.02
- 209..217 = 6.67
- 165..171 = 6.65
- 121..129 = 6.4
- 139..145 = 6.38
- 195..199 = 6.75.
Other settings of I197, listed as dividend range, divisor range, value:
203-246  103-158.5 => 1.11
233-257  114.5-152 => 1.08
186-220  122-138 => 1.08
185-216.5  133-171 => 1.12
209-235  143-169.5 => 1.15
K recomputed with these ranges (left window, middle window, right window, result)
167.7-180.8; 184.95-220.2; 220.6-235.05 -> 0.00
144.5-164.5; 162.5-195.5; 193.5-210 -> -0.09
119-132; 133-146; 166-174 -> 0.03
